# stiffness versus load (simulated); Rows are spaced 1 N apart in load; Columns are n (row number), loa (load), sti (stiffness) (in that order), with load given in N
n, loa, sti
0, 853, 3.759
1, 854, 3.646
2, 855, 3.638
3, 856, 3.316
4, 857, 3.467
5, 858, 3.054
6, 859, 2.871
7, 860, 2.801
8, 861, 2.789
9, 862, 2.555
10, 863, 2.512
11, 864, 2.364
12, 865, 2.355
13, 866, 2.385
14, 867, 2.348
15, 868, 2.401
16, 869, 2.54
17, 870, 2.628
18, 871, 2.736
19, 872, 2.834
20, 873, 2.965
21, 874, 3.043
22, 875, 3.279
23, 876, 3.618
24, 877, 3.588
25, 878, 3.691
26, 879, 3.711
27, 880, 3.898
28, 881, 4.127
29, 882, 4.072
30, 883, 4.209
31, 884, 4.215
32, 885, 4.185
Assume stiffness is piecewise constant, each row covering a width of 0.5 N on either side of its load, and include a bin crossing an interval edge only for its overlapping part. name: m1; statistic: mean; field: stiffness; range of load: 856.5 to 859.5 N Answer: 3.13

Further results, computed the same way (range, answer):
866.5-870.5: 2.48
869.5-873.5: 2.79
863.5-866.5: 2.37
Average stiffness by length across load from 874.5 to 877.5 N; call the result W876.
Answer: 3.49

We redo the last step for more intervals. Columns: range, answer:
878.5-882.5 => 3.95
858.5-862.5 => 2.75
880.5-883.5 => 4.14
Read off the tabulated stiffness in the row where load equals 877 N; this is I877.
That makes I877 3.588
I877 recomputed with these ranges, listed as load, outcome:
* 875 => 3.279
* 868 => 2.401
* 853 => 3.759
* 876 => 3.618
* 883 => 4.209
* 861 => 2.789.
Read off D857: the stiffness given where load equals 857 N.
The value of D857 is 3.467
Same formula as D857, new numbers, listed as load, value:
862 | 2.555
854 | 3.646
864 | 2.364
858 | 3.054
